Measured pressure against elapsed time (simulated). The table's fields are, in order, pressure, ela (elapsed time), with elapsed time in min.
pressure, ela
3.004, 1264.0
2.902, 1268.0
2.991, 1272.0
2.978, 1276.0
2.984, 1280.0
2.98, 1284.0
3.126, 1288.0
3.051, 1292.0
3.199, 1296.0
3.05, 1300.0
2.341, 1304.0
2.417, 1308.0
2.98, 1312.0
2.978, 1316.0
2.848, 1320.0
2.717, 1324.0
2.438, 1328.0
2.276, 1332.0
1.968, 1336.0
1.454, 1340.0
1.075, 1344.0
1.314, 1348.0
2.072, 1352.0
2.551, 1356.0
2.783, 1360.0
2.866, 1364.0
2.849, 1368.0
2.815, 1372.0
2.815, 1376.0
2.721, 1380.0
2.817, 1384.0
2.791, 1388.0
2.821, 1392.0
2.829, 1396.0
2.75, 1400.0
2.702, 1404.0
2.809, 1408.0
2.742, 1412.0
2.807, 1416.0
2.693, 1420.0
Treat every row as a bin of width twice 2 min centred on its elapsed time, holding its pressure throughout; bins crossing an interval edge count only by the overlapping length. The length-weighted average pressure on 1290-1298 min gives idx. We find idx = 3.12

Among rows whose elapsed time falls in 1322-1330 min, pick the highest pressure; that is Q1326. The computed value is 2.717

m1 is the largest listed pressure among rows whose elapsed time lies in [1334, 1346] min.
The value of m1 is 1.968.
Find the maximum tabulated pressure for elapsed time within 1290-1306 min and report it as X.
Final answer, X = 3.199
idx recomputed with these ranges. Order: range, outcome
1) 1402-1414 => 2.75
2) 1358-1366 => 2.82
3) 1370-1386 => 2.79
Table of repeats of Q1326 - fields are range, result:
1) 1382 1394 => 2.821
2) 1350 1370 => 2.866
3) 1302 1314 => 2.98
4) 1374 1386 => 2.817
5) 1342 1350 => 1.314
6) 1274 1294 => 3.126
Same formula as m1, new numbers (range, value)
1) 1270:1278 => 2.991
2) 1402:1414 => 2.809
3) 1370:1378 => 2.815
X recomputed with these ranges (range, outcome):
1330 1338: 2.276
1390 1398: 2.829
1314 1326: 2.978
